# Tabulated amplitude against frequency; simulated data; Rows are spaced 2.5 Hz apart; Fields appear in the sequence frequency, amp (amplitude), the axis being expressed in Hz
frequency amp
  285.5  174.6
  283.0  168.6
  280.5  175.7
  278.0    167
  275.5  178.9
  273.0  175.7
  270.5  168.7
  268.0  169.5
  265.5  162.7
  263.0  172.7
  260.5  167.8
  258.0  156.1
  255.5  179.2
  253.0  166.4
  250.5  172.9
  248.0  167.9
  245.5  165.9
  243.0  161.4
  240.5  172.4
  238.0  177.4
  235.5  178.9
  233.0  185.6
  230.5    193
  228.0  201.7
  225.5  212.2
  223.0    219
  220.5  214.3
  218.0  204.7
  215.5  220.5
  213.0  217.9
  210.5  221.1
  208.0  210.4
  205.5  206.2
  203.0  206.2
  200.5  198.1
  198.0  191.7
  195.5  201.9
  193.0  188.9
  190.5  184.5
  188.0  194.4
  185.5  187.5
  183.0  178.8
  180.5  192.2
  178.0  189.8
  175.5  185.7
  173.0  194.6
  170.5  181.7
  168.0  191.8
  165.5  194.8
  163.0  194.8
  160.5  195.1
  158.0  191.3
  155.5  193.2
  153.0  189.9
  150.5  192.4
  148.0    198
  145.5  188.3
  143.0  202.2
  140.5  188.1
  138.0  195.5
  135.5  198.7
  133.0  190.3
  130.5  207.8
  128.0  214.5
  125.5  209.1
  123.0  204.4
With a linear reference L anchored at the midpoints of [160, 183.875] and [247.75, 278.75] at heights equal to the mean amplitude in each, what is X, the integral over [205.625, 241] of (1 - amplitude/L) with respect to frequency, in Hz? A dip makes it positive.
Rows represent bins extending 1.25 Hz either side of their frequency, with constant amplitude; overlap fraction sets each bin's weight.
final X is -4.8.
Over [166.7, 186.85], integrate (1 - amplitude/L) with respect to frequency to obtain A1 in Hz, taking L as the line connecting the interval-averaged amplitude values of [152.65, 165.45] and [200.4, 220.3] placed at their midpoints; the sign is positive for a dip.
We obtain 1.18 Hz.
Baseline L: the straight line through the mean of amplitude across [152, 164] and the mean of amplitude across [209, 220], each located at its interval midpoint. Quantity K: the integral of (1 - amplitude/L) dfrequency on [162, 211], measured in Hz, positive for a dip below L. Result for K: 2.4 Hz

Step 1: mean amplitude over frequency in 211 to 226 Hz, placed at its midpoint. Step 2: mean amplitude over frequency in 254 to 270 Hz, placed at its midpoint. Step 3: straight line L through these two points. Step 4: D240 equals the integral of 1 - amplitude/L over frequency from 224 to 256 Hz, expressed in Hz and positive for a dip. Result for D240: 2.0 Hz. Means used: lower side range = 215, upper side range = 168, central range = 180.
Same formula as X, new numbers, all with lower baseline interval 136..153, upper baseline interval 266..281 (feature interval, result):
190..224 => -4.3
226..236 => -0.7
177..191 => -0.1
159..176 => -0.1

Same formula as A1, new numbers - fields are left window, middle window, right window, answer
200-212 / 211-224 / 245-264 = -1.0 Hz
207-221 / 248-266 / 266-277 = 1.4 Hz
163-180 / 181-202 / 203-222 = 1.1 Hz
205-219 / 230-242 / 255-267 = 0.7 Hz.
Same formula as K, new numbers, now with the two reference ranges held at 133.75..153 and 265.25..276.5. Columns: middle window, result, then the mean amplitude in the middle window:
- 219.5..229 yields -1.69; 212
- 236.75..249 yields 0.53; 169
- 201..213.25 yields -1.88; 211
